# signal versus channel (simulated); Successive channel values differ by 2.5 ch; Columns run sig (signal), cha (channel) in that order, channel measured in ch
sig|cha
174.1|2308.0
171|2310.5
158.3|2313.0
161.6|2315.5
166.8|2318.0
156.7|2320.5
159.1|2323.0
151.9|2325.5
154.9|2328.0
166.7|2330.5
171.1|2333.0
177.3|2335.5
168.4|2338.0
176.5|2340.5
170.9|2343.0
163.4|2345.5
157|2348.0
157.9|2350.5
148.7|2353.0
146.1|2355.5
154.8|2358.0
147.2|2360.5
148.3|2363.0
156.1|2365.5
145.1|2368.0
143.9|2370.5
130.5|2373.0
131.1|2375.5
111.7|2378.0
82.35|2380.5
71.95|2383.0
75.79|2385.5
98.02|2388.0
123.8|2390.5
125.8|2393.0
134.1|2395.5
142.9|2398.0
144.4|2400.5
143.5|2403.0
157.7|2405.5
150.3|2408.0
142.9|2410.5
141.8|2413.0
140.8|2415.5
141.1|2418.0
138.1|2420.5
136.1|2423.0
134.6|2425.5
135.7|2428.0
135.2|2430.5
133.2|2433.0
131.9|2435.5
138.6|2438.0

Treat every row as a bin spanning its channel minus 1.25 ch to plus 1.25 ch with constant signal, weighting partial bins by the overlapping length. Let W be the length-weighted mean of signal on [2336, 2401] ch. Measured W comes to 137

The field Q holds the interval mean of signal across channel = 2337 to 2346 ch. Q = 170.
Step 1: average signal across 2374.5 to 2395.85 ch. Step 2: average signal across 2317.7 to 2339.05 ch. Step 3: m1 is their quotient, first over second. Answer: 0.64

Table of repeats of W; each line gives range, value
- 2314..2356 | 162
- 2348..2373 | 149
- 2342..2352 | 162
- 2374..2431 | 128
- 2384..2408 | 128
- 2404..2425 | 143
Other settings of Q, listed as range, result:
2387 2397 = 122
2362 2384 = 125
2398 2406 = 147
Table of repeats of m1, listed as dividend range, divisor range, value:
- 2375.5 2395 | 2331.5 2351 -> 0.61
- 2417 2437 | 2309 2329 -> 0.85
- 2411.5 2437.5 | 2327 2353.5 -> 0.83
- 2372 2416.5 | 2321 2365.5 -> 0.78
